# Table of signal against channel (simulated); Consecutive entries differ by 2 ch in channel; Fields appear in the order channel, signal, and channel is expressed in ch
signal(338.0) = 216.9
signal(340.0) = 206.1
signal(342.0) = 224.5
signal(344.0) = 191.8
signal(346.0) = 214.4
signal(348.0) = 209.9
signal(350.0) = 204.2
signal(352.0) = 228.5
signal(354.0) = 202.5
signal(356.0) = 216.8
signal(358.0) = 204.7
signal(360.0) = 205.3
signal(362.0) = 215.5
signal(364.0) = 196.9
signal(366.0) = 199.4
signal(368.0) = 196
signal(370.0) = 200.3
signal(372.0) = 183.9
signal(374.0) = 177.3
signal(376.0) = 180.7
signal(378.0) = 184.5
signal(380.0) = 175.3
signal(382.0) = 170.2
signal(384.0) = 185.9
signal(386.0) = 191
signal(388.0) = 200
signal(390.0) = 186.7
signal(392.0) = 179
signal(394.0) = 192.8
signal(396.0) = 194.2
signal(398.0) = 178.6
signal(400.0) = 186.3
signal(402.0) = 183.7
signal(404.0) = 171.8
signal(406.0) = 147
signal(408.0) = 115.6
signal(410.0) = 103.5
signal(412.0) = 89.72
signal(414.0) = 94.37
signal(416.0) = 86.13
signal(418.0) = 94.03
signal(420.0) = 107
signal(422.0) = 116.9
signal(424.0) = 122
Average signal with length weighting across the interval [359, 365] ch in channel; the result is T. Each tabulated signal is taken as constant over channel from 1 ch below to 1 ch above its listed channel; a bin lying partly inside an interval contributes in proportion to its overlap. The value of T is 206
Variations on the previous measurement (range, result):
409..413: 96.6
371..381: 180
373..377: 179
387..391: 193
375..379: 183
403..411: 134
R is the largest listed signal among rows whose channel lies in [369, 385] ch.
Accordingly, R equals 200.3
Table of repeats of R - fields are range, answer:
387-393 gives 200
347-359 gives 228.5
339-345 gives 224.5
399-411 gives 186.3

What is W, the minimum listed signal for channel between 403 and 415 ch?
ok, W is 89.72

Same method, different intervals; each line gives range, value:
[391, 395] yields 179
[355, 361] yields 204.7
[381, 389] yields 170.2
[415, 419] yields 86.13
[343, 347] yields 191.8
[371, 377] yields 177.3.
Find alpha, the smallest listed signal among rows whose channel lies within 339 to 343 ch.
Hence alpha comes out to 206.1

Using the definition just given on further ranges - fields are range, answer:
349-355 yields 202.5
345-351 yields 204.2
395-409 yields 115.6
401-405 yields 171.8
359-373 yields 183.9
